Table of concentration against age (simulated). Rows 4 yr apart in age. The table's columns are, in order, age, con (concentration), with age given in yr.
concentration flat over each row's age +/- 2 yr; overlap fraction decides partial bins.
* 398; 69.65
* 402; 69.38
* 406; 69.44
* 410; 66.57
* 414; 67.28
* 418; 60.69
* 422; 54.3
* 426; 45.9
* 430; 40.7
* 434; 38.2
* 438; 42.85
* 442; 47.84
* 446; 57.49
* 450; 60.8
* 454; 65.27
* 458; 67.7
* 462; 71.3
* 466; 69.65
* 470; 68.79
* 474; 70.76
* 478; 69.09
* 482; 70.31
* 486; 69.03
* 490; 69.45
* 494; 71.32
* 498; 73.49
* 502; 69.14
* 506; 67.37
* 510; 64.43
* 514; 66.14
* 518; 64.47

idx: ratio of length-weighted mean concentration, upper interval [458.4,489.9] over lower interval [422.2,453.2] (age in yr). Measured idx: 1.43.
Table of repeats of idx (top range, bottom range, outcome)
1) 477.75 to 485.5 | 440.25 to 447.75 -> 1.32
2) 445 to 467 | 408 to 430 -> 1.14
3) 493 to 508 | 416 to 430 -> 1.36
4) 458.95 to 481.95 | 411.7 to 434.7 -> 1.34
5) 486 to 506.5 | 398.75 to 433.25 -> 1.19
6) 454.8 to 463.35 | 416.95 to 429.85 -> 1.34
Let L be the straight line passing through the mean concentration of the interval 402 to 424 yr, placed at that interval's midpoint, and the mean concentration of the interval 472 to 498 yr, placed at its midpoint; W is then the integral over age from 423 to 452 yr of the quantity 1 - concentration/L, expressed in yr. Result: 8.0 yr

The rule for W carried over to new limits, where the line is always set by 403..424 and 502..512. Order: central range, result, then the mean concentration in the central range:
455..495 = -2.40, 69.6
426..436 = 3.67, 40.7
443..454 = 0.96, 59.2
